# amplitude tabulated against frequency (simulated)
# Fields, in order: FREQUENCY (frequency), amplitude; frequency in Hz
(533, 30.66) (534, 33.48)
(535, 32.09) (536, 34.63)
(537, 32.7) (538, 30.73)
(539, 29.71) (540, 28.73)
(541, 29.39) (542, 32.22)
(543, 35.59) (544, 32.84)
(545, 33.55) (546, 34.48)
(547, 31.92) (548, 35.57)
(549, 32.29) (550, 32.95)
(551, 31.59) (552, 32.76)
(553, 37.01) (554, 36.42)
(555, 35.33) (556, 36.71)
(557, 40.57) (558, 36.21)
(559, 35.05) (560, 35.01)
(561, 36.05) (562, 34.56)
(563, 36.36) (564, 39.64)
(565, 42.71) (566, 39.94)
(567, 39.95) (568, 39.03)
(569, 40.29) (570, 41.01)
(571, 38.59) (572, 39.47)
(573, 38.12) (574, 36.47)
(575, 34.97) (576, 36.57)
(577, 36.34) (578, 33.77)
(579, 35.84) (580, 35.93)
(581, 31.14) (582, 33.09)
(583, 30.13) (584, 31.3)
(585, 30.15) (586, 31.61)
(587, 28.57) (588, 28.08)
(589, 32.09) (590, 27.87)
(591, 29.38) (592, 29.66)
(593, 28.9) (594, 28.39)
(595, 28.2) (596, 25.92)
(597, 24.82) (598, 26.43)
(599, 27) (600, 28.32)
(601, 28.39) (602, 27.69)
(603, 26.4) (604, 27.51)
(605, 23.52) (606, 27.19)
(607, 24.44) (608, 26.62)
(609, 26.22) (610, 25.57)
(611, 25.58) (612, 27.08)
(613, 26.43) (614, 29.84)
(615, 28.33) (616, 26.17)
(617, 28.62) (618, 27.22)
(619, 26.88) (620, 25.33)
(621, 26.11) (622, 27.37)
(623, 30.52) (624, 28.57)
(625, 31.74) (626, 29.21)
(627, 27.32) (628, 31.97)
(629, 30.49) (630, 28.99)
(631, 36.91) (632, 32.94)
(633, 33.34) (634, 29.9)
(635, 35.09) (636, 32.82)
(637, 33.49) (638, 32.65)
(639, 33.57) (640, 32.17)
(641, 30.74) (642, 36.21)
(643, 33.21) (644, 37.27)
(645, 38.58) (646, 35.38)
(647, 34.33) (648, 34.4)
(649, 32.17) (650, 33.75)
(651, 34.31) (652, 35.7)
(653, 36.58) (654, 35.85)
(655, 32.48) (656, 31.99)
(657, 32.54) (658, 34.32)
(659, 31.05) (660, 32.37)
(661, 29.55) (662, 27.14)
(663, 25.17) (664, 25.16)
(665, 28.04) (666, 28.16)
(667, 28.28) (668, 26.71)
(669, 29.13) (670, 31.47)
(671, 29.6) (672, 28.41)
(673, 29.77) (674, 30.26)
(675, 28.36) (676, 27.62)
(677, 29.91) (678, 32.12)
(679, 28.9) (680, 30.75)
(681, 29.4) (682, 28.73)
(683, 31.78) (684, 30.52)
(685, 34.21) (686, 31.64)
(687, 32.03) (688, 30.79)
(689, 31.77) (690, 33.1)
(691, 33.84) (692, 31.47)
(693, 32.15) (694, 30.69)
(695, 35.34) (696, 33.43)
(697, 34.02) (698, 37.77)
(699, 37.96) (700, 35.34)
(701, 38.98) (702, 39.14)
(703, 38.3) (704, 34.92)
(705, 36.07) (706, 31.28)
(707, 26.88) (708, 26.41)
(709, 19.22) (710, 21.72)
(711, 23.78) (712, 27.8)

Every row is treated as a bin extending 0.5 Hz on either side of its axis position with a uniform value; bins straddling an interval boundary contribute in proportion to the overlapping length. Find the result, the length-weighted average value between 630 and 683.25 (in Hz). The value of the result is 31.7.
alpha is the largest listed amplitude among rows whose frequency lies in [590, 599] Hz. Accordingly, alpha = 29.66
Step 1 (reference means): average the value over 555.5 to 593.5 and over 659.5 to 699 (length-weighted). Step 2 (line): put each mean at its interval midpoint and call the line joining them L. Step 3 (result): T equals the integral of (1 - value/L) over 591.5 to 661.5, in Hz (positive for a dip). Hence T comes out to 5.2 Hz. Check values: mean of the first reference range 35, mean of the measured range 30.3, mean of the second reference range 30.6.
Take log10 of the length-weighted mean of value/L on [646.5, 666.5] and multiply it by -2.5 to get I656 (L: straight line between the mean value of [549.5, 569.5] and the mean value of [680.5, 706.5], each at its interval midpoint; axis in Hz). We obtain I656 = 0.09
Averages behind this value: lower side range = 36.9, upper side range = 33.6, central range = 31.8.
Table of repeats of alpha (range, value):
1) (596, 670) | 38.58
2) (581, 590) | 33.09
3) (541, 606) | 42.71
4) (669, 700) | 37.96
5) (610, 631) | 36.91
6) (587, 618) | 32.09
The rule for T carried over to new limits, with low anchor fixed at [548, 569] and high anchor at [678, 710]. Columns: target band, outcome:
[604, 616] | 2.91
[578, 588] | 1.10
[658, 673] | 1.98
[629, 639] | 0.40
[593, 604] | 2.51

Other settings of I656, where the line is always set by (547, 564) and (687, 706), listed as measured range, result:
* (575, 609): 0.191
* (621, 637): 0.127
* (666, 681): 0.182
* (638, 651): 0.018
